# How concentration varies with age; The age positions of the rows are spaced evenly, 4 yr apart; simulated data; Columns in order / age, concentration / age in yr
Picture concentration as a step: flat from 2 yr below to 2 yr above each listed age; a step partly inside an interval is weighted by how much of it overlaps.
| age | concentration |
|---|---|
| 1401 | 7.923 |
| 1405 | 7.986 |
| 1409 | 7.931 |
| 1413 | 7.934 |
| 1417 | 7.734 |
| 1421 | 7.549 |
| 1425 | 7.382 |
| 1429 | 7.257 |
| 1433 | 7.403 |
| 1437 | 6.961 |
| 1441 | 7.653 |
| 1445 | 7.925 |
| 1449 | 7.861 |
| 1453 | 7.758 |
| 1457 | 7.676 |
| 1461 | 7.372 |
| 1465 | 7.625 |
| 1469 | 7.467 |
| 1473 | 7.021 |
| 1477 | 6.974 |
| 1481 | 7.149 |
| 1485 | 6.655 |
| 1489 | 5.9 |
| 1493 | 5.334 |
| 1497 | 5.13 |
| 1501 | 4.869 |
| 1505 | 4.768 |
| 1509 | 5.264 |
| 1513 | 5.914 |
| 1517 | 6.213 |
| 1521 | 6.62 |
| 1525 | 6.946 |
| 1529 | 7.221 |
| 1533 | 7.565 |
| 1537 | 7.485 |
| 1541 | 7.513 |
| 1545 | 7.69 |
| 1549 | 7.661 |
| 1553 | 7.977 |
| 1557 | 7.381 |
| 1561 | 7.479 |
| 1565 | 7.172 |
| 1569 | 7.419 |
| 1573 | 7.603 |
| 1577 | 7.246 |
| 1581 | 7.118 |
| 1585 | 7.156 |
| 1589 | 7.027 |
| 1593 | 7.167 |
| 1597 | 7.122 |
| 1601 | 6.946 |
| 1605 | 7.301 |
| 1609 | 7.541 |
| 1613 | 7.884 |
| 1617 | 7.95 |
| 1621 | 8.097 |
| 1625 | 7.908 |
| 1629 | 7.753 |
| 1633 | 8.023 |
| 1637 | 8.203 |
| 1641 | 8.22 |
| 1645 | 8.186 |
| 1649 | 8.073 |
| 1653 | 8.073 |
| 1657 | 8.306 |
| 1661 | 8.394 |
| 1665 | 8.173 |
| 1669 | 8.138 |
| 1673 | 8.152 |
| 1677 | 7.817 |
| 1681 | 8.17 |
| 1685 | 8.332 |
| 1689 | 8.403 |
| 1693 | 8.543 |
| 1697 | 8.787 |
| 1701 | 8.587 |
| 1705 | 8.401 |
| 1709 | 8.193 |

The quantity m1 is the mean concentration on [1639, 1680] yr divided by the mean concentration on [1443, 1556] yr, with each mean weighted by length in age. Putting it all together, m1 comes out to 1.2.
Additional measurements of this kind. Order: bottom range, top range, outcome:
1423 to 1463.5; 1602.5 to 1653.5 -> 1.05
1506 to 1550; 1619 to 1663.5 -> 1.18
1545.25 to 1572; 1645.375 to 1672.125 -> 1.09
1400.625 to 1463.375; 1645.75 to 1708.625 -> 1.08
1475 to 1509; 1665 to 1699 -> 1.43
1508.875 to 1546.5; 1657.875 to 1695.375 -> 1.19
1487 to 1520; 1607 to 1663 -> 1.47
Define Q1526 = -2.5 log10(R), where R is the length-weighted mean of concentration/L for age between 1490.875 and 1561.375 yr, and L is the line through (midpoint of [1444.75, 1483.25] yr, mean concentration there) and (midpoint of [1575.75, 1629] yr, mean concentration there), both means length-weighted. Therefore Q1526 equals 0.13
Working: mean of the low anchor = 7.46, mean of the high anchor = 7.44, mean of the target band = 6.59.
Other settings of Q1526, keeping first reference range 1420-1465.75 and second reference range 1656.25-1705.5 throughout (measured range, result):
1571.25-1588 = 0.10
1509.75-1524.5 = 0.24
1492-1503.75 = 0.46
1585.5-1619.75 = 0.10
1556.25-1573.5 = 0.08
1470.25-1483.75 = 0.09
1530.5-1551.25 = 0.04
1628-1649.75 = 0.01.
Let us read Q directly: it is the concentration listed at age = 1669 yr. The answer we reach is 8.138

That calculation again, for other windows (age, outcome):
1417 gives 7.734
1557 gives 7.381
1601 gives 6.946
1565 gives 7.172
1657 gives 8.306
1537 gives 7.485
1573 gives 7.603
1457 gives 7.676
